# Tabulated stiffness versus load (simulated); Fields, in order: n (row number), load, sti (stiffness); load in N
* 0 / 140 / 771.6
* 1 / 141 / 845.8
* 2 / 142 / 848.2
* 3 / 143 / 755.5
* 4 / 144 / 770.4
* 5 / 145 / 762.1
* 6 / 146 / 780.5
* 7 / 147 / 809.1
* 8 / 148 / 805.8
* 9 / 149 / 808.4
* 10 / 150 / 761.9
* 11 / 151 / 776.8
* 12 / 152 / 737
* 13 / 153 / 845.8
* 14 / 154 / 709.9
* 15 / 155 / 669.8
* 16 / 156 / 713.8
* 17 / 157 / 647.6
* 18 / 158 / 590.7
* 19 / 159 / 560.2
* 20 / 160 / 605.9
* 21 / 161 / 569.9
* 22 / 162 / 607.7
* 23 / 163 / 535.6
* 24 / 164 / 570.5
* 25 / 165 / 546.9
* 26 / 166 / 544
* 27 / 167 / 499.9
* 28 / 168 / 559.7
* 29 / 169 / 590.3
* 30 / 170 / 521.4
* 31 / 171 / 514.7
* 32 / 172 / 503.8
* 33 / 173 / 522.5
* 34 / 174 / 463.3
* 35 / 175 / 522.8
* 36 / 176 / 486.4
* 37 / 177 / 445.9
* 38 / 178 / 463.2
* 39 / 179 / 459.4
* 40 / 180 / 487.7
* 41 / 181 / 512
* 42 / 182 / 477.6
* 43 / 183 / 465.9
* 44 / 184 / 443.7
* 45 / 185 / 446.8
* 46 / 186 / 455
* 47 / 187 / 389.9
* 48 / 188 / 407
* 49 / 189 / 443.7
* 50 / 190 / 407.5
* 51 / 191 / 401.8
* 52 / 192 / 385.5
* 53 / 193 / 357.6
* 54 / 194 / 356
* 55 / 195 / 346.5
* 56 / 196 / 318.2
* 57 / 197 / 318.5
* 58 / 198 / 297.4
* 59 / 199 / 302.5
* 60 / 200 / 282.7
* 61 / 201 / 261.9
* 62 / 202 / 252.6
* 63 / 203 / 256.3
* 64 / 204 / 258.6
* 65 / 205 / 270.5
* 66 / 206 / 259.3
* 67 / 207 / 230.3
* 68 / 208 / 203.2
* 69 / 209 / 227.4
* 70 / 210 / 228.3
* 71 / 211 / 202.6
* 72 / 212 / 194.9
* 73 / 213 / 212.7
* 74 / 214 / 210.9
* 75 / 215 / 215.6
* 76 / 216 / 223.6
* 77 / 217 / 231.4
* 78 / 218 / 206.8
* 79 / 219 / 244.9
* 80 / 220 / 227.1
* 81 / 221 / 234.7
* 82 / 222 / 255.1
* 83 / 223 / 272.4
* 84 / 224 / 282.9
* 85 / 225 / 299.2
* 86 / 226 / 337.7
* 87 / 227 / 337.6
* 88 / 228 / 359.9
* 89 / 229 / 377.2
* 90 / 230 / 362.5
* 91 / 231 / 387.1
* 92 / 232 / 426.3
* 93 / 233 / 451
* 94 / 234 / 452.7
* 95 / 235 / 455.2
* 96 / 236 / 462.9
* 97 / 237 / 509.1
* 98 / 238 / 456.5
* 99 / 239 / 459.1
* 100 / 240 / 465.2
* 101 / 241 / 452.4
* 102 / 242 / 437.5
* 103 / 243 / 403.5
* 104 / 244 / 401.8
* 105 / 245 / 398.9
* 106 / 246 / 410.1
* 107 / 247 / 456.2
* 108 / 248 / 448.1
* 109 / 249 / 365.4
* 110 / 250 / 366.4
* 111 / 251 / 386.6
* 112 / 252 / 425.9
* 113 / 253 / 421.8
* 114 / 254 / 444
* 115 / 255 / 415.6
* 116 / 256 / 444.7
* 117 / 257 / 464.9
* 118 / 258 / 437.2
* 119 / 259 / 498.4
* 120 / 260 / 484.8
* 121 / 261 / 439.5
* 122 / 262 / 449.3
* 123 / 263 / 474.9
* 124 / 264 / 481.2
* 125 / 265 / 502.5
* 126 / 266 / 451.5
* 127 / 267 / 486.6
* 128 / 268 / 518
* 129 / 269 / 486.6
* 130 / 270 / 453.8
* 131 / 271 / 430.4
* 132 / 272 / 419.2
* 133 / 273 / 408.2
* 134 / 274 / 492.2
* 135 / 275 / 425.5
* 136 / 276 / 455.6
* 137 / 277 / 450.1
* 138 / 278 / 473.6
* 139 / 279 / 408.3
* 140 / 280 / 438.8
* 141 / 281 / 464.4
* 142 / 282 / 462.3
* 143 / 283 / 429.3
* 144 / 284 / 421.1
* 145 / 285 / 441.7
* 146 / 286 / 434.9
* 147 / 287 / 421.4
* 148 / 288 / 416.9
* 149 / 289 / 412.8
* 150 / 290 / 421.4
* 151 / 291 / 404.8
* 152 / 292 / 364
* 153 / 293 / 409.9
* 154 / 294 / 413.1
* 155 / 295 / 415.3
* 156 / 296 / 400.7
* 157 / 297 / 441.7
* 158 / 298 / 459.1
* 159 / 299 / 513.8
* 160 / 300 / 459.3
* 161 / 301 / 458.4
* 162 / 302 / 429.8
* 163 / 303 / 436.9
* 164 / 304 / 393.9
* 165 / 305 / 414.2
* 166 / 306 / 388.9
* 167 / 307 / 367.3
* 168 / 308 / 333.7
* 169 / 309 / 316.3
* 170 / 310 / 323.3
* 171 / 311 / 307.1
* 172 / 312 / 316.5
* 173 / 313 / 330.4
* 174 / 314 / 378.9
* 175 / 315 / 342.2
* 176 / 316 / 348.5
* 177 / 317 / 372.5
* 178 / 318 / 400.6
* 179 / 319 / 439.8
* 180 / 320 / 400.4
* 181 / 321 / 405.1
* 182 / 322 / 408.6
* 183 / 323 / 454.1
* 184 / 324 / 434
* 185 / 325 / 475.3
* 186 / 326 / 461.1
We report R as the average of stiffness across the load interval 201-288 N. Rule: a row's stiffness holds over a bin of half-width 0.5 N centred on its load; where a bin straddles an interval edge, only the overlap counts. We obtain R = 381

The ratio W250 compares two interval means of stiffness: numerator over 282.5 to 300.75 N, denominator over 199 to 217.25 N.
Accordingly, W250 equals 1.81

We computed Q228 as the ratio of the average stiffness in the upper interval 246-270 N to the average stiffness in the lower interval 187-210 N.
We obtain 1.4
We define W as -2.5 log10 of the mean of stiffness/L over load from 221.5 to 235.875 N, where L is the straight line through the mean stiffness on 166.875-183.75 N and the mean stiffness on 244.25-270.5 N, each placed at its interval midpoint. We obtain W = 0.26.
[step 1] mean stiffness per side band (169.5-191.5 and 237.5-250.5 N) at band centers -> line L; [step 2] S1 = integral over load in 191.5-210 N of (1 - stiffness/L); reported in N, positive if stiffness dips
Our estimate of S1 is 6.8 N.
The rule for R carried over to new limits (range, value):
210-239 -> 318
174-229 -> 329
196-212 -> 257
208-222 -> 221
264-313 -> 425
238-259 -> 428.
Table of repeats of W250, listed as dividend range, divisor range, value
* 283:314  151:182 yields 0.71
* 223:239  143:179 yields 0.63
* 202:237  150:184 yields 0.51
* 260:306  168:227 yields 1.27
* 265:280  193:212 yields 1.68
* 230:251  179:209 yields 1.21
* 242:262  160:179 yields 0.81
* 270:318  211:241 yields 1.24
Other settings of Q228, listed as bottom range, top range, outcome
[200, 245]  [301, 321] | 1.18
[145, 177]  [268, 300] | 0.70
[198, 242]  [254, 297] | 1.43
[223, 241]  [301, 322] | 0.93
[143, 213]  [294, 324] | 0.82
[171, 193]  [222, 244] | 0.88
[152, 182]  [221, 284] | 0.76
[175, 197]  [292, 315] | 0.92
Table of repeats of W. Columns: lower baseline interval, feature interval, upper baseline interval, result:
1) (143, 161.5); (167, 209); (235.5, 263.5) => 0.487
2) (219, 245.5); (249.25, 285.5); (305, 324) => -0.189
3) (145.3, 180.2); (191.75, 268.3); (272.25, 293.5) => 0.364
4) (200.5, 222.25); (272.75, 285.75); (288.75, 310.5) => -0.207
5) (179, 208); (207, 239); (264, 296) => 0.250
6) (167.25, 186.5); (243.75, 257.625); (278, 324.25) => 0.057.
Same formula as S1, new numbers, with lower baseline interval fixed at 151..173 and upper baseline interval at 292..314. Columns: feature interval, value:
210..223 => 7.4 N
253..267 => 0.0 N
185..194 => 2.5 N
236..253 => 1.9 N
